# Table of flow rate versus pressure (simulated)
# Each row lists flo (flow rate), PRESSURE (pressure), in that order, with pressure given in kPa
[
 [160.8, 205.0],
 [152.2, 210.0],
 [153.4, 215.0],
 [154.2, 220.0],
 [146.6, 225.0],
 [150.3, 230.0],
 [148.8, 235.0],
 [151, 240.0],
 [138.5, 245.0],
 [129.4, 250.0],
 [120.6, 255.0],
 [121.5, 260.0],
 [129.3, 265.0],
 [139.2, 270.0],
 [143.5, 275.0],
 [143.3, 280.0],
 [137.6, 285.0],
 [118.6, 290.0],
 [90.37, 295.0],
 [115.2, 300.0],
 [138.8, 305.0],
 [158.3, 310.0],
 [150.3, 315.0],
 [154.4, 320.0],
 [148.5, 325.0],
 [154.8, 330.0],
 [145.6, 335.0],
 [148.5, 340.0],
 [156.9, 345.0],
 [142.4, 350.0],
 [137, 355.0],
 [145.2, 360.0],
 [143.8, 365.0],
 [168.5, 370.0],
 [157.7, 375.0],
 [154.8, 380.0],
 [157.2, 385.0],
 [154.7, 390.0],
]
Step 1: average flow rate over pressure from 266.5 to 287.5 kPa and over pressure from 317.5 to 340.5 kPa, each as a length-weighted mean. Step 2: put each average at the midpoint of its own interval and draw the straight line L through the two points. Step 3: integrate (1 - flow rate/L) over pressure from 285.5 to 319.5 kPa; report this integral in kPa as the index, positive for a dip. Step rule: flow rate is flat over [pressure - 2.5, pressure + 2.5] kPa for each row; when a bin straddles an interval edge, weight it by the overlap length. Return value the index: 3.5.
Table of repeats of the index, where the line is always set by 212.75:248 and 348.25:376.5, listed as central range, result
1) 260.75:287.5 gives 2.03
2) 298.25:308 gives 1.27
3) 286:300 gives 3.66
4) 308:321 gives -0.46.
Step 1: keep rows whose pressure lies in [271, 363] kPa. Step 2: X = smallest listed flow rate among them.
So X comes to 90.37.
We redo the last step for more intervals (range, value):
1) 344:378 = 137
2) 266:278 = 139.2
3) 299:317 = 115.2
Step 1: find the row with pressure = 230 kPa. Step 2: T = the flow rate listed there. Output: 150.3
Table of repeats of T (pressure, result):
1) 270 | 139.2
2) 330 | 154.8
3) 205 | 160.8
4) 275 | 143.5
